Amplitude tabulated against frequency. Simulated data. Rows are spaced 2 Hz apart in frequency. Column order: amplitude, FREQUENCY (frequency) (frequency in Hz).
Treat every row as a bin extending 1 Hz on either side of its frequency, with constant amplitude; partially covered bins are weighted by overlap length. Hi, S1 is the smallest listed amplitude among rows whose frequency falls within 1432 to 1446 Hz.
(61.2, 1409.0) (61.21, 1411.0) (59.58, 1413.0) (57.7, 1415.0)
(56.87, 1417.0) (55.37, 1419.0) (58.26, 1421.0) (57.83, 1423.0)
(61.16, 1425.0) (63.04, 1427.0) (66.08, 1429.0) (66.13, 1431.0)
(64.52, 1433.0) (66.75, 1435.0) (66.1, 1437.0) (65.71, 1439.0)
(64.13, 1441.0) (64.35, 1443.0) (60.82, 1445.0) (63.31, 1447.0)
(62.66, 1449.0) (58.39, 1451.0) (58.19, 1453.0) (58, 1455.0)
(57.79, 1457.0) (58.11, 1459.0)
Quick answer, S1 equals 60.82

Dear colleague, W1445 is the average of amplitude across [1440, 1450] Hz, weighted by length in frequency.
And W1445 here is 63.1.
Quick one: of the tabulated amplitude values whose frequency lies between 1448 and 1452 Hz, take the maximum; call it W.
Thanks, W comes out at 62.66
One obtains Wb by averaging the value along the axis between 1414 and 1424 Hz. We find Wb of 57.2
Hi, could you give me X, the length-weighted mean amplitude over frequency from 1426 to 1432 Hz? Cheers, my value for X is 65.1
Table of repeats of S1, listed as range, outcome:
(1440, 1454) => 58.19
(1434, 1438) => 66.1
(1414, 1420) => 55.37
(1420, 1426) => 57.83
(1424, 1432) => 61.16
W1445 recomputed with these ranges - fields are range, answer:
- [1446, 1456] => 60.1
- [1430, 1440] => 65.8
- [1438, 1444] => 64.7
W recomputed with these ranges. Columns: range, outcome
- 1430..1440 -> 66.75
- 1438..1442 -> 65.71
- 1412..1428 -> 63.04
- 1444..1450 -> 63.31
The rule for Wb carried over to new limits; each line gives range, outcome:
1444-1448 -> 62.1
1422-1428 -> 60.7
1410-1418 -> 58.8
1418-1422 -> 56.8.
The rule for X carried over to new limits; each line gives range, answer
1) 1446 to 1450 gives 63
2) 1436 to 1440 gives 65.9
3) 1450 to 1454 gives 58.3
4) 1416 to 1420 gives 56.1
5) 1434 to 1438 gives 66.4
